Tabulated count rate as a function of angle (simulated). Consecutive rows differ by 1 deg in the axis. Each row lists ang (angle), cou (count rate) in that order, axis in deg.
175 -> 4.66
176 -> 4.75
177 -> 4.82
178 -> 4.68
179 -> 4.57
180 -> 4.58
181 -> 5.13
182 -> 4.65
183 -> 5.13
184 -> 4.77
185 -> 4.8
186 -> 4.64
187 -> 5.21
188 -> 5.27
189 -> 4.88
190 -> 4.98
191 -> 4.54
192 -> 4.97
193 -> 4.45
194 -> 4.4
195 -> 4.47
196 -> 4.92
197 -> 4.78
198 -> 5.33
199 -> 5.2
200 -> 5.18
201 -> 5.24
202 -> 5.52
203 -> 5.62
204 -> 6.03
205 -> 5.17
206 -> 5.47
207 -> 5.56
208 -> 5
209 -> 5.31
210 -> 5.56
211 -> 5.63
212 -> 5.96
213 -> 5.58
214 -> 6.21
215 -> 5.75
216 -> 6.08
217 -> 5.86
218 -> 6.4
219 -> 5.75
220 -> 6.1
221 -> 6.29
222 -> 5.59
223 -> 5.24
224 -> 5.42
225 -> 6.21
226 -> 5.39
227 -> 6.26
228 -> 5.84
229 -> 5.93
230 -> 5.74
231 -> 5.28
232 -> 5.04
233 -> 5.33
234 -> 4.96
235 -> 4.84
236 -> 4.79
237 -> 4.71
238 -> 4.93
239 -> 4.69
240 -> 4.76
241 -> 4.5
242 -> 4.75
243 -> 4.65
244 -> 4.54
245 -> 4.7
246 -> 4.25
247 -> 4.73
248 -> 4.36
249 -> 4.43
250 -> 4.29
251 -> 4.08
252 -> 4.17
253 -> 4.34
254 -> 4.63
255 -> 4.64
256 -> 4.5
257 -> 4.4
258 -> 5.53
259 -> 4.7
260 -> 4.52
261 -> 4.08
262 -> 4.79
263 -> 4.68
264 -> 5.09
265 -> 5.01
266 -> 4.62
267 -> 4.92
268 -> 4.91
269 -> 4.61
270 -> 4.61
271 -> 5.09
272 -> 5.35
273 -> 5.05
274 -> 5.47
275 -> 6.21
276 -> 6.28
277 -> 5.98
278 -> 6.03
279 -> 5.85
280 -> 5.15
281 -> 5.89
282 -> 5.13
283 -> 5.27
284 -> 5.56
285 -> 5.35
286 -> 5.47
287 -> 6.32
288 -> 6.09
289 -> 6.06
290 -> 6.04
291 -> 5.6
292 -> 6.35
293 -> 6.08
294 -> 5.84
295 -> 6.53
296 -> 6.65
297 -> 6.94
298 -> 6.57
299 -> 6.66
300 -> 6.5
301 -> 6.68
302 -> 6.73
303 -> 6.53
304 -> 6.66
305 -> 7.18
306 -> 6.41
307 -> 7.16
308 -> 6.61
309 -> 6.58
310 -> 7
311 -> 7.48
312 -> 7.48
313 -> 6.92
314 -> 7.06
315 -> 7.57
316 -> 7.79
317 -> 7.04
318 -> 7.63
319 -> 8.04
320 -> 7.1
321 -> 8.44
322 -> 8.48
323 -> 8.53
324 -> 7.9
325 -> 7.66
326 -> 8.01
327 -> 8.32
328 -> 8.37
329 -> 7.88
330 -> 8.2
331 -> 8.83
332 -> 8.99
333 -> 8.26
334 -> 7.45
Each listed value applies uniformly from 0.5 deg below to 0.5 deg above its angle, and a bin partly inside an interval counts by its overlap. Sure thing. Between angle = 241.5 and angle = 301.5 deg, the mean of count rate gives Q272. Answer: 5.29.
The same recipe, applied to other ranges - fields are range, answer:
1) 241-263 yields 4.53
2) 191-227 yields 5.47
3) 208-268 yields 5.1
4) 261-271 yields 4.78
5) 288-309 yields 6.48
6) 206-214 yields 5.55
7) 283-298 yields 6.05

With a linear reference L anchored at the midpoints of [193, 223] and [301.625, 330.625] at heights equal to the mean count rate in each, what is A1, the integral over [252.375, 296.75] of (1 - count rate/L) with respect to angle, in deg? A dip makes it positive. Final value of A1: 9.1 deg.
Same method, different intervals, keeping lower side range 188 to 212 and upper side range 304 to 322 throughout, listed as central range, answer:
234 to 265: 7.48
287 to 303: 1.35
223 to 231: -0.13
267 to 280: 2.23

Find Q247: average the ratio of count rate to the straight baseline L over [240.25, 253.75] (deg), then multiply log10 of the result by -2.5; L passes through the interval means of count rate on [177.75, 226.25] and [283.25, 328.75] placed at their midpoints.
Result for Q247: 0.324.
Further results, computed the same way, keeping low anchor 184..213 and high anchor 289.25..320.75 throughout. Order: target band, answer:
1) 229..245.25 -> 0.17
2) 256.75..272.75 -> 0.27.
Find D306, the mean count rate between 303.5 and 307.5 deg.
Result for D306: 6.85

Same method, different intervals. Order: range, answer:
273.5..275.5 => 5.84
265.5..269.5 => 4.77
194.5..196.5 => 4.7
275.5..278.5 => 6.1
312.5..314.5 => 6.99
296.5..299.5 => 6.72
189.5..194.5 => 4.67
